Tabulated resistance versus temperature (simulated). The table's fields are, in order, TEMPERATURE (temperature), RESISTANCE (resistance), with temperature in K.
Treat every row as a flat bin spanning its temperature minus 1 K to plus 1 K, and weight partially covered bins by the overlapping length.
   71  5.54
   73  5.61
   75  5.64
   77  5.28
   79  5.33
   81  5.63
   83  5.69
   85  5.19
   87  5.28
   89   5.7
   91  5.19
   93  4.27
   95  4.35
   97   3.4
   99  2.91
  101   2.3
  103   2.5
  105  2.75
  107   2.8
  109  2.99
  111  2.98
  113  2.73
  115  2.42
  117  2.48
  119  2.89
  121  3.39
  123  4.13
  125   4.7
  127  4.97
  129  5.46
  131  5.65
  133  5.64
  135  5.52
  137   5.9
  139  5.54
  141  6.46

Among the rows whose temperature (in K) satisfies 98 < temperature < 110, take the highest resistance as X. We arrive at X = 2.99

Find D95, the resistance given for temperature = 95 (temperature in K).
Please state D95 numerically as 4.35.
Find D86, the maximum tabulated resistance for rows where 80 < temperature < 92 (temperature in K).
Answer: 5.7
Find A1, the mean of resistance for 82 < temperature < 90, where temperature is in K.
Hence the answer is 5.46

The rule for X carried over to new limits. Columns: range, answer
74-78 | 5.64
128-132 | 5.65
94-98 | 4.35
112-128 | 4.97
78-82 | 5.63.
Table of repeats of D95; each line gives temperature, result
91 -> 5.19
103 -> 2.5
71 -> 5.54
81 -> 5.63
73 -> 5.61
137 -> 5.9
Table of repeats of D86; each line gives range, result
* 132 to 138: 5.9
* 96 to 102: 3.4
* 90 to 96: 5.19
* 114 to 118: 2.48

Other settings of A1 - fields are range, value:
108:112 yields 2.99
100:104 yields 2.4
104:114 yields 2.85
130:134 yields 5.64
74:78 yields 5.46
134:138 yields 5.71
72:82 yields 5.5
